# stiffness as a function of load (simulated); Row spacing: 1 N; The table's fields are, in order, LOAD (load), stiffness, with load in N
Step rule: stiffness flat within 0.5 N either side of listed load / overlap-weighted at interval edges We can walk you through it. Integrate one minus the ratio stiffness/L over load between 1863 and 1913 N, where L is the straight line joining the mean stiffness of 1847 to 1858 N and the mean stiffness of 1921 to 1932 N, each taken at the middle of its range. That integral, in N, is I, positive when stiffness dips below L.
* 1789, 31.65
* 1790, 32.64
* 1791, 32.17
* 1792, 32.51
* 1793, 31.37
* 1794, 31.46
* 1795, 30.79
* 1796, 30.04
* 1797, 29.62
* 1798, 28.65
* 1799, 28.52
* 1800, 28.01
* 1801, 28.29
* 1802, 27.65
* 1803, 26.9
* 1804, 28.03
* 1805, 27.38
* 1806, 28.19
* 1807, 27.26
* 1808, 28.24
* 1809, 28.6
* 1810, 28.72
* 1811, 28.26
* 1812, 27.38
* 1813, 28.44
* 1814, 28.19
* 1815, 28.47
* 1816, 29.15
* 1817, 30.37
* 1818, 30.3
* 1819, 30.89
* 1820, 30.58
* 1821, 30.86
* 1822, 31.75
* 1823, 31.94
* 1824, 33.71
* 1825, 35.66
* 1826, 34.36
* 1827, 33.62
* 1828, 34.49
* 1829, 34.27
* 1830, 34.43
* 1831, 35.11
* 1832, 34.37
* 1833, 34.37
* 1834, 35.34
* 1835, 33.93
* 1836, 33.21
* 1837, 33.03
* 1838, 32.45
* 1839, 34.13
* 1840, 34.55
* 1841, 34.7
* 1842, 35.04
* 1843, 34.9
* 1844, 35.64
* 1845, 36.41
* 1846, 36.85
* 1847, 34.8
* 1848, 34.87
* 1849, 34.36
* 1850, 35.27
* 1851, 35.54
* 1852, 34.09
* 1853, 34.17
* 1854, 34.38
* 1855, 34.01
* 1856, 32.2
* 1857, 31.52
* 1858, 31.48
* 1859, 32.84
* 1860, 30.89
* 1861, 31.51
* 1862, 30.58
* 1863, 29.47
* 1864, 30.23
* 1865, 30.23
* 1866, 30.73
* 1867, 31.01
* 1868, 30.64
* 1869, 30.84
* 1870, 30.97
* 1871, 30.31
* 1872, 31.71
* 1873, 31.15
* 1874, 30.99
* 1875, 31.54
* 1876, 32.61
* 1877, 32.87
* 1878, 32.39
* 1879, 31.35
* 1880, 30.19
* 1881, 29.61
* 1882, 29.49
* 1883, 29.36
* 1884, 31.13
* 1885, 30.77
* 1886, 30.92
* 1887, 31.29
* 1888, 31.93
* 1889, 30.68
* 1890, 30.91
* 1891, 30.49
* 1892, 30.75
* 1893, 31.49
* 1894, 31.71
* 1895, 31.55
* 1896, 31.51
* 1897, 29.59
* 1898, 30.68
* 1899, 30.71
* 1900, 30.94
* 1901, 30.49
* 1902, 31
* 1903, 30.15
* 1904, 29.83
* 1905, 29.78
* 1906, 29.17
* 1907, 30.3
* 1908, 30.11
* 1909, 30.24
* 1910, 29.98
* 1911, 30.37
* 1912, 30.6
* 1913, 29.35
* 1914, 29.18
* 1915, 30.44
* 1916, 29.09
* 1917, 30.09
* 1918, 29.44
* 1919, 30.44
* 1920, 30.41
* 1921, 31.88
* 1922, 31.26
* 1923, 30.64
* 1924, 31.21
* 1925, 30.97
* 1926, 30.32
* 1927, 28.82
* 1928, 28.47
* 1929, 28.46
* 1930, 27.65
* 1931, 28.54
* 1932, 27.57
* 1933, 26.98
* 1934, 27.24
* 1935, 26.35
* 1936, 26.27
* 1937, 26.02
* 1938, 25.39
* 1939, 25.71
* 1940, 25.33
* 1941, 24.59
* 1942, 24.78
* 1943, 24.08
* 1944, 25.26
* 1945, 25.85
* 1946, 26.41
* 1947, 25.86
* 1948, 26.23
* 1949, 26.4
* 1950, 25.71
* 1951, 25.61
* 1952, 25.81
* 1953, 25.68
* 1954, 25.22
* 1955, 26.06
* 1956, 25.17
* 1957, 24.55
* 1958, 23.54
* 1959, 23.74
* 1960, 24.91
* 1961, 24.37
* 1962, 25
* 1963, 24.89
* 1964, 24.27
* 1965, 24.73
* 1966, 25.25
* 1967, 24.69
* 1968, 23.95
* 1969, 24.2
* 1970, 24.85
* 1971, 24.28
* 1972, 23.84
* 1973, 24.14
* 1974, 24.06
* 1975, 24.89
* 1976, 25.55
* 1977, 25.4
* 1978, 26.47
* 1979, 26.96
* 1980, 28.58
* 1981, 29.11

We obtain 1.8 N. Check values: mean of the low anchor 34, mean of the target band 30.7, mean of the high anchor 29.6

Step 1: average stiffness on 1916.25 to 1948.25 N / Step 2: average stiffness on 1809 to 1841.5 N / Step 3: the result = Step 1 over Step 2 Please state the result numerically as 0.9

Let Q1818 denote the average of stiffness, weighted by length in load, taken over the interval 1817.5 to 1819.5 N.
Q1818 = 30.6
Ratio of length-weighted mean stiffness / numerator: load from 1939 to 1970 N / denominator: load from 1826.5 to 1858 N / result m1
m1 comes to 0.7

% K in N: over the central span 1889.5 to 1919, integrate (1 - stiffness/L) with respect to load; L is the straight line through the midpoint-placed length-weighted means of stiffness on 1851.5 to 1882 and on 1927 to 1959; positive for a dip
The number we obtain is -1.6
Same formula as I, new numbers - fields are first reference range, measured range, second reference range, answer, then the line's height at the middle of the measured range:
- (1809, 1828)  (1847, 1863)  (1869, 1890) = -1.13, 30.9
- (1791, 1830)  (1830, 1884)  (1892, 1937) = -4.92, 30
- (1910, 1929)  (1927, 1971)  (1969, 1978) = 2.44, 27.2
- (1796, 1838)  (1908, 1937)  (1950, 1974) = -3.23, 26.4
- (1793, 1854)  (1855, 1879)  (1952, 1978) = -1.33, 29.7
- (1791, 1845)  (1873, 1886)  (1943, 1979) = -1.08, 28.6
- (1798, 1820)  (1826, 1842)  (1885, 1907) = -2.76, 29.1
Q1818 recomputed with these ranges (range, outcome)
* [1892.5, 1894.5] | 31.6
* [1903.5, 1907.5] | 29.8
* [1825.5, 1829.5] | 34.2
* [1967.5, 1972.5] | 24.2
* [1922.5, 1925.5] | 30.9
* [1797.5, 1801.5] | 28.4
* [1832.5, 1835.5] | 34.5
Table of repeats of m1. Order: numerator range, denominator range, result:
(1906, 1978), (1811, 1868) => 0.82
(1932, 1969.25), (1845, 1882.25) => 0.79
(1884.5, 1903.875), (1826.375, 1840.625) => 0.91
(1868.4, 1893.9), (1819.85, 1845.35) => 0.91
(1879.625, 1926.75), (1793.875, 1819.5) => 1.06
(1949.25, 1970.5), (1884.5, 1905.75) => 0.81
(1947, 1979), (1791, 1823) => 0.85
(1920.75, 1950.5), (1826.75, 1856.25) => 0.79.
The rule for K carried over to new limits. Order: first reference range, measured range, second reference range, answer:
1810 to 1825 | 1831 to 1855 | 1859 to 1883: -3.2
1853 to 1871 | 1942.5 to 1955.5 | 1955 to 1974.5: -0.1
